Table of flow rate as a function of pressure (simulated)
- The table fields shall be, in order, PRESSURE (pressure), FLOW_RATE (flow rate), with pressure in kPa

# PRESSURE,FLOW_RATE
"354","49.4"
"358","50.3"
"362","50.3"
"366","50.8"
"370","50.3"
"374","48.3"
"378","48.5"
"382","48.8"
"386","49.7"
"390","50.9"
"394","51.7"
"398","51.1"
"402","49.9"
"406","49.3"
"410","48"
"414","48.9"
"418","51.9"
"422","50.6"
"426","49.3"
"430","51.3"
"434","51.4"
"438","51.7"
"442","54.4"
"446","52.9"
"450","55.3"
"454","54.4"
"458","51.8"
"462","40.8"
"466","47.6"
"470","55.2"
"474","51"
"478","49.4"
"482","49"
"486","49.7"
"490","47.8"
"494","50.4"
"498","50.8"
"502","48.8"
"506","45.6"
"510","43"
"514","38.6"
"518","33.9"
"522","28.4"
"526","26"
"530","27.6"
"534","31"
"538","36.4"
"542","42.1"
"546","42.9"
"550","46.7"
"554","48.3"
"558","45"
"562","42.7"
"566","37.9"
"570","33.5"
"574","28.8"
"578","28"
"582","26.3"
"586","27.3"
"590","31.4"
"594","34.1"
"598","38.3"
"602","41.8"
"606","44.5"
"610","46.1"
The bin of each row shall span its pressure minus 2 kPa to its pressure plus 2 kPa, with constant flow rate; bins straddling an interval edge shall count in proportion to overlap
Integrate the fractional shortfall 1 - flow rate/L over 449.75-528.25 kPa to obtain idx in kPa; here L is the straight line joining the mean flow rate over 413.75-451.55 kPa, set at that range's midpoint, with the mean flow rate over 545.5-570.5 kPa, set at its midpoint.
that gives 3.9 kPa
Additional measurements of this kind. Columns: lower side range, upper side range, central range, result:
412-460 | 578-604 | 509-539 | 6.2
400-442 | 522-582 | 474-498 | -3.4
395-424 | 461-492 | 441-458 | -1.5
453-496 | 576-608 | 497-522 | 1.7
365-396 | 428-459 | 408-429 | 0.8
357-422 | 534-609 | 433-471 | -4.8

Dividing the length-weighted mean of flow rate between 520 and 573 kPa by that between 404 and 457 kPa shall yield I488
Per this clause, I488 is 0.7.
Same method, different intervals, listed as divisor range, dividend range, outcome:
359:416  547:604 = 0.73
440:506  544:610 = 0.75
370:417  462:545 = 0.86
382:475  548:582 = 0.75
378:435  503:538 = 0.69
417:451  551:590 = 0.68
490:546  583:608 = 0.92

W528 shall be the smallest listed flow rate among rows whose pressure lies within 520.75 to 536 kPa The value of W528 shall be 26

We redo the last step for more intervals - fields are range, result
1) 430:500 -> 40.8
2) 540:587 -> 26.3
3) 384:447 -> 48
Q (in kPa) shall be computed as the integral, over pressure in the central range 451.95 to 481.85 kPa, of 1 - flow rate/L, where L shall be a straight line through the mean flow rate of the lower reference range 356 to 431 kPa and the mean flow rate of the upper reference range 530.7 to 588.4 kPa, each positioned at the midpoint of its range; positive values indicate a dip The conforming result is -4.0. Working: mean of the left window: 50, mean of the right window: 36.7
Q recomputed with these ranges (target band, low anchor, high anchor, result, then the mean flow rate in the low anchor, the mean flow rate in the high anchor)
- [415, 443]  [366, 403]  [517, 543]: -4.4 kPa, 50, 31.8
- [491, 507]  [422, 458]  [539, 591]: -1.4 kPa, 52.4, 37.1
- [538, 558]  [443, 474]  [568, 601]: -3.9 kPa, 51.2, 31.3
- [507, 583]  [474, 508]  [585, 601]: 8.0 kPa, 49.1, 33.7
